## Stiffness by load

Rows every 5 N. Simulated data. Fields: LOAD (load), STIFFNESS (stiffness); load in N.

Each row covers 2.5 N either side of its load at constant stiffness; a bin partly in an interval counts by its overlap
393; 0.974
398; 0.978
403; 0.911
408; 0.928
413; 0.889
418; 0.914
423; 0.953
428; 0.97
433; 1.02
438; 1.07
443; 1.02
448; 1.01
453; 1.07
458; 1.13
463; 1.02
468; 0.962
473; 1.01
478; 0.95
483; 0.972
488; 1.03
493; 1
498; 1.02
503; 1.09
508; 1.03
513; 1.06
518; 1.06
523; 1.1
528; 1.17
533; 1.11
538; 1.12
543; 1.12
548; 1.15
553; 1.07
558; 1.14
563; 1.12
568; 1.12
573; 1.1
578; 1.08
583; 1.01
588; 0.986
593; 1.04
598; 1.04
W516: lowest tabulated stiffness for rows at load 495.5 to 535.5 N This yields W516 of 1.02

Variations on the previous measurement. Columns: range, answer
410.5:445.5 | 0.889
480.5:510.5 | 0.972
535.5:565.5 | 1.07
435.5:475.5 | 0.962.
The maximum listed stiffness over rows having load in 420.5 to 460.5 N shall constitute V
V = 1.13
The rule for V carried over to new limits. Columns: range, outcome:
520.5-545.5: 1.17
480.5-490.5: 1.03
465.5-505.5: 1.09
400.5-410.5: 0.928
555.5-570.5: 1.14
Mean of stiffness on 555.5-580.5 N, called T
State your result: 1.11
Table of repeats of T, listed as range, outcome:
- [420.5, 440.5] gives 1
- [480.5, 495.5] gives 1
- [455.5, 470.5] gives 1.04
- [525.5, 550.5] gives 1.13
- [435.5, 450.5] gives 1.03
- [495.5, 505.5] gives 1.06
